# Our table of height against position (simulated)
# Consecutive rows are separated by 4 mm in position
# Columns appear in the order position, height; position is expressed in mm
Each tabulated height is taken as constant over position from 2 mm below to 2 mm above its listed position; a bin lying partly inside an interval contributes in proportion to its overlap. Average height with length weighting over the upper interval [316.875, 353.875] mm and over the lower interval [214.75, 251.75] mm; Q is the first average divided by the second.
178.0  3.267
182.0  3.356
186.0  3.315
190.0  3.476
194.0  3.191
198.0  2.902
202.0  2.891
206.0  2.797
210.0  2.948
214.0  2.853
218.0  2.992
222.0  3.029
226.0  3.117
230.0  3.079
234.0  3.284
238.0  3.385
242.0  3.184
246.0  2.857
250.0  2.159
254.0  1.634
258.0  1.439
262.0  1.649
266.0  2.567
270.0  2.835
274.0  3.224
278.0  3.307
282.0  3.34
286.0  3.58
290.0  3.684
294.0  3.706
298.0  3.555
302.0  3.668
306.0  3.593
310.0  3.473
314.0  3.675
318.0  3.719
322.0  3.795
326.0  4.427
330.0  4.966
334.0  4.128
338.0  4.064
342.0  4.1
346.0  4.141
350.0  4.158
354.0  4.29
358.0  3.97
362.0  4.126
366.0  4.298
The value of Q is 1.39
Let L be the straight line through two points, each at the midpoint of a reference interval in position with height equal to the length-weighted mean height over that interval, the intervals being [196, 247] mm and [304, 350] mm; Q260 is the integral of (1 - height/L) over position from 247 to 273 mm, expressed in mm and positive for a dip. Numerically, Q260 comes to 9.7 mm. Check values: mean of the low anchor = 3.03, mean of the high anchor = 4.01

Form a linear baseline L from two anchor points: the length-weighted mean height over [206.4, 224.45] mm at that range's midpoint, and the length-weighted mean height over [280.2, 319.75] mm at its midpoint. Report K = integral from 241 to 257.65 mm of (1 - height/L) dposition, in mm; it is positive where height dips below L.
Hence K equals 4.60 mm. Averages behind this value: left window 2.95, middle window 2.31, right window 3.6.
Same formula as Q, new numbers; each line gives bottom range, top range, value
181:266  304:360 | 1.43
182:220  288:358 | 1.29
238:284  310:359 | 1.58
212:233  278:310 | 1.18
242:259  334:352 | 1.88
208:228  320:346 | 1.42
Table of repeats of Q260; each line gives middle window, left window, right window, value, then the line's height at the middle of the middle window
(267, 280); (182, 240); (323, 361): 2.0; 3.64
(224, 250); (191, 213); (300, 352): 1.4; 3.26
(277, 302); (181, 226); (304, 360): 1.1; 3.71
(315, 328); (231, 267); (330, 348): -0.3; 3.87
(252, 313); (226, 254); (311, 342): 8.6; 3.49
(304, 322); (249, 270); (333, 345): -1.2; 3.4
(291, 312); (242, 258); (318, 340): -0.5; 3.53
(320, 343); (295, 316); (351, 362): -2.3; 3.87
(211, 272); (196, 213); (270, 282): 7.3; 3.05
